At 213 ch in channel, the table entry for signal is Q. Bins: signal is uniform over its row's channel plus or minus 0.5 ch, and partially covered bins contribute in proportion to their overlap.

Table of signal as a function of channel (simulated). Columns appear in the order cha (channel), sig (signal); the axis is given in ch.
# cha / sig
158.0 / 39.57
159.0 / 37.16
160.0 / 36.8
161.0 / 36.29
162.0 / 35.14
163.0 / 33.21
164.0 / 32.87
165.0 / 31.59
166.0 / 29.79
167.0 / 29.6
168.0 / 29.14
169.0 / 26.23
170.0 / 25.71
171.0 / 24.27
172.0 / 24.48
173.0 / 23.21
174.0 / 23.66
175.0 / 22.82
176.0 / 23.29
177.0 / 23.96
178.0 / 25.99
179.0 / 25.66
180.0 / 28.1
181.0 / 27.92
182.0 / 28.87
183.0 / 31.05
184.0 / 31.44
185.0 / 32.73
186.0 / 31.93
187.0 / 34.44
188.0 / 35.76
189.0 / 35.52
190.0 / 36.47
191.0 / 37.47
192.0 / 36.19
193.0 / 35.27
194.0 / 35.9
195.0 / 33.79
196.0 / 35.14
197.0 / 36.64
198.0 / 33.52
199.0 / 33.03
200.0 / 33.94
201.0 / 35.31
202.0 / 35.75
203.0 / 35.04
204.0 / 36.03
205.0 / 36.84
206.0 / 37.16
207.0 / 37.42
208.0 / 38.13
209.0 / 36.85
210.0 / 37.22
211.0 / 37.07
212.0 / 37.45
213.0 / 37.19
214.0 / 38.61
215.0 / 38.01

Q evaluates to 37.19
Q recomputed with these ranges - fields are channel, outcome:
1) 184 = 31.44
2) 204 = 36.03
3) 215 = 38.01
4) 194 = 35.9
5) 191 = 37.47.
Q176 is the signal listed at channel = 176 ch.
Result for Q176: 23.29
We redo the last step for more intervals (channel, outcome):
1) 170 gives 25.71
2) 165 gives 31.59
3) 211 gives 37.07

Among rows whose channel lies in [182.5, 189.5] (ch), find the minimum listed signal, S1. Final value 31.05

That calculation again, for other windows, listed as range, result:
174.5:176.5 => 22.82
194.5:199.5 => 33.03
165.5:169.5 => 26.23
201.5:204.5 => 35.04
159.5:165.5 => 31.59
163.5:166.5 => 29.79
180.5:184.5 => 27.92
